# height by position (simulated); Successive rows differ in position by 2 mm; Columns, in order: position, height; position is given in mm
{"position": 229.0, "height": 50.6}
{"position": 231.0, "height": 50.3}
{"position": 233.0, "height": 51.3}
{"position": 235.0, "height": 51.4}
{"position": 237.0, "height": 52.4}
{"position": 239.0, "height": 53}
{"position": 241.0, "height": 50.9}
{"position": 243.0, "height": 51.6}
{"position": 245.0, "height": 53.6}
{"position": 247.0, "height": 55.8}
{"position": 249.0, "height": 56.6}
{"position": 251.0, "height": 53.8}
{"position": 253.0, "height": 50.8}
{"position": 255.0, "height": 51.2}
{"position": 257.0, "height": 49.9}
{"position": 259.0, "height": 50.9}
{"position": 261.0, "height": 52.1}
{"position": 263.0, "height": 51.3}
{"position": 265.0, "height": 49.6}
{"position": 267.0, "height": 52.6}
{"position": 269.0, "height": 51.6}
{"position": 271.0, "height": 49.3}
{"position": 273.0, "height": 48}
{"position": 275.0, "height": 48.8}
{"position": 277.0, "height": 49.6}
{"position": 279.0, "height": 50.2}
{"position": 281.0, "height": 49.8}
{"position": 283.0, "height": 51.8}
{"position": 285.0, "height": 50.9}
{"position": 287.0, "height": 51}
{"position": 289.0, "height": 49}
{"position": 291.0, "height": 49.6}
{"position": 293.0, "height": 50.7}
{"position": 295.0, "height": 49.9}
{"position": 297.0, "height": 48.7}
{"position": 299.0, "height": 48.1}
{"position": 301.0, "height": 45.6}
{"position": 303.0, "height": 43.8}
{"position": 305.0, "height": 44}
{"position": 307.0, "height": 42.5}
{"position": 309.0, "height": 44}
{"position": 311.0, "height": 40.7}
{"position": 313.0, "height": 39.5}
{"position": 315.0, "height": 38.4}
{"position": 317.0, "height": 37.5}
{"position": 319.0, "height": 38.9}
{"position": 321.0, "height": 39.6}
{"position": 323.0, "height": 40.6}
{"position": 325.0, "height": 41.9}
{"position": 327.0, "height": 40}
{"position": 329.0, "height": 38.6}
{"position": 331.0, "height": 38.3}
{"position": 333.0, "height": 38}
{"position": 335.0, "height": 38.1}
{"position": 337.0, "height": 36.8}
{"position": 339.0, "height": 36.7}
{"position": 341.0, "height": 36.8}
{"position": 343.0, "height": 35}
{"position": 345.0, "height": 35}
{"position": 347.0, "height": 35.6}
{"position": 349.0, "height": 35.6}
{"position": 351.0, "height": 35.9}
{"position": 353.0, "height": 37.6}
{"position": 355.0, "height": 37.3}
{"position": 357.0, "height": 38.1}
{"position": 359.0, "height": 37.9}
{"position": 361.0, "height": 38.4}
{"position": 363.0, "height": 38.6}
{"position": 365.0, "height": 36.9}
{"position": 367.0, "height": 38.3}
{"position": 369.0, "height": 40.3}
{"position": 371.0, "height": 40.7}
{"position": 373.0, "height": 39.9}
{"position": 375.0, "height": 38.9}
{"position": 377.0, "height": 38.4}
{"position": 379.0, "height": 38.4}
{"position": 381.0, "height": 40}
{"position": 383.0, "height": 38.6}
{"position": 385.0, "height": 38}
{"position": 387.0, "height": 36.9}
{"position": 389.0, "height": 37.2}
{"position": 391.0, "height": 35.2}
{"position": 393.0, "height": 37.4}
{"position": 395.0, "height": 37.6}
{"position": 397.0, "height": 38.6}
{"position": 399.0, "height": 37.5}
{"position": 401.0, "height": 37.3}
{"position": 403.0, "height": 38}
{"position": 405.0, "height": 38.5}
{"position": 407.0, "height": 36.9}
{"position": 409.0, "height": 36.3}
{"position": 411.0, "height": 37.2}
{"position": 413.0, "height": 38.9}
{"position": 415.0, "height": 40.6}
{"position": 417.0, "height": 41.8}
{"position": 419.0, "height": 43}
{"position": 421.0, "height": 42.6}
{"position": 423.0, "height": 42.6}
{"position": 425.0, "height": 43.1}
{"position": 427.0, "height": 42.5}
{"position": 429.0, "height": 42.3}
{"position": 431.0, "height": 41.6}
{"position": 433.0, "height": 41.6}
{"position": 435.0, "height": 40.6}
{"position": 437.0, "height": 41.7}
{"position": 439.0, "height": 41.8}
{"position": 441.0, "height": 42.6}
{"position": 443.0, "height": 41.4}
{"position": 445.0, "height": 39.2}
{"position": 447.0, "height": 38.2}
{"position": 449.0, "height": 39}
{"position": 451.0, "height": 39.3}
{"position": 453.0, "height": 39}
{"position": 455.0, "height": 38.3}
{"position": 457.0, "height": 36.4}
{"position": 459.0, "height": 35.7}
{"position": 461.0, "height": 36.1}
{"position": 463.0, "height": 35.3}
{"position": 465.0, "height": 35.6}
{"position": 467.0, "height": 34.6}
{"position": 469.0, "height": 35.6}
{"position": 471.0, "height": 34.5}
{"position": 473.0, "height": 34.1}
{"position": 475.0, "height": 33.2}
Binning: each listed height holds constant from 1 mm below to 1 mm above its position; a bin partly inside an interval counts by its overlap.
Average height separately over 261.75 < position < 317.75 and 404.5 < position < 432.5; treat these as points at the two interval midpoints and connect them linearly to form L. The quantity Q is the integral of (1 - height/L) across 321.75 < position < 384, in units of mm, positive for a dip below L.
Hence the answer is 8.4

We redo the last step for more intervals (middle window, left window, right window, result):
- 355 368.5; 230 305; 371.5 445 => 1.6 mm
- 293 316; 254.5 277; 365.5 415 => 1.1 mm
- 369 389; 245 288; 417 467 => 2.3 mm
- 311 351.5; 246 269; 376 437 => 7.0 mm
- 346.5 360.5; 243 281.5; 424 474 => 2.6 mm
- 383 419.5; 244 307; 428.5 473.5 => 3.2 mm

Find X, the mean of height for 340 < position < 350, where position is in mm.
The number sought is 35.6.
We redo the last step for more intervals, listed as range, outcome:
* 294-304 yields 47.2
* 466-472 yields 34.9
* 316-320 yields 38.2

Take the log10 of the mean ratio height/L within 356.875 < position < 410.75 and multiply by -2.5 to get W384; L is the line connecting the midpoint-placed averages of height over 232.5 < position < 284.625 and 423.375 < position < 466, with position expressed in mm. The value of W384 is 0.144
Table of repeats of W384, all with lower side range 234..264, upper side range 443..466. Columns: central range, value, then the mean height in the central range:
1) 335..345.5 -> 0.253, 36.3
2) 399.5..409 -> 0.102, 37.5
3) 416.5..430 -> -0.071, 42.6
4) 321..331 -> 0.171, 40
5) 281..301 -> -0.009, 49.7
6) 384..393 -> 0.150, 36.9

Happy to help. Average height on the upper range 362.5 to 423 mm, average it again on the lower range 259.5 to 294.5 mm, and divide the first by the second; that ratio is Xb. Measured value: 0.77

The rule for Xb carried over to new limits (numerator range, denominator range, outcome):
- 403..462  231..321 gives 0.82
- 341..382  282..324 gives 0.84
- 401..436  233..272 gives 0.78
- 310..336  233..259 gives 0.75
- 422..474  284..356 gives 0.94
